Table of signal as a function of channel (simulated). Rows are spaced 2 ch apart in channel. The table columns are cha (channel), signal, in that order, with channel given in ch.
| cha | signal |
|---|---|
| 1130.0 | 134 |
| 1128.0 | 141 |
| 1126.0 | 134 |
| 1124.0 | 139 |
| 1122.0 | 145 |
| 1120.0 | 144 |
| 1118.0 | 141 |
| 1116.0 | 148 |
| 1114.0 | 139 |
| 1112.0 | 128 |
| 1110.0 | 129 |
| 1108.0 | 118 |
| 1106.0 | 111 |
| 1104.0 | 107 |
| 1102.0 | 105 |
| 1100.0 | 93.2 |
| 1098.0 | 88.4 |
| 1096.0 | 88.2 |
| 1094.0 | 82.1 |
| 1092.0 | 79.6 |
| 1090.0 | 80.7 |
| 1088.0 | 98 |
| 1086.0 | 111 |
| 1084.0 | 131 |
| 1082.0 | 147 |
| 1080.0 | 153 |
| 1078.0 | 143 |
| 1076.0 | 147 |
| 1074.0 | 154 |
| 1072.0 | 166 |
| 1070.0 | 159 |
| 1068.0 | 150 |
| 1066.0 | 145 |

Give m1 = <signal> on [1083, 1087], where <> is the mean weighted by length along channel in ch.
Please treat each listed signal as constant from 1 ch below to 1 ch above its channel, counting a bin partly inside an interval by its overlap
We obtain 121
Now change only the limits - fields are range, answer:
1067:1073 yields 158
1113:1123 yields 143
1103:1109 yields 112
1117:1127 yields 141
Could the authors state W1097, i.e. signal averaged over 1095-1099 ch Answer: 88.3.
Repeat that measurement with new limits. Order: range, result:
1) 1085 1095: 90.3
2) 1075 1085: 144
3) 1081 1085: 139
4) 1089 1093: 80.2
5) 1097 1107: 101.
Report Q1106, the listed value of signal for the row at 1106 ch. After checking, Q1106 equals 111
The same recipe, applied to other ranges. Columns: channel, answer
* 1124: 139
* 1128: 141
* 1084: 131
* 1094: 82.1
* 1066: 145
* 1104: 107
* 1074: 154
